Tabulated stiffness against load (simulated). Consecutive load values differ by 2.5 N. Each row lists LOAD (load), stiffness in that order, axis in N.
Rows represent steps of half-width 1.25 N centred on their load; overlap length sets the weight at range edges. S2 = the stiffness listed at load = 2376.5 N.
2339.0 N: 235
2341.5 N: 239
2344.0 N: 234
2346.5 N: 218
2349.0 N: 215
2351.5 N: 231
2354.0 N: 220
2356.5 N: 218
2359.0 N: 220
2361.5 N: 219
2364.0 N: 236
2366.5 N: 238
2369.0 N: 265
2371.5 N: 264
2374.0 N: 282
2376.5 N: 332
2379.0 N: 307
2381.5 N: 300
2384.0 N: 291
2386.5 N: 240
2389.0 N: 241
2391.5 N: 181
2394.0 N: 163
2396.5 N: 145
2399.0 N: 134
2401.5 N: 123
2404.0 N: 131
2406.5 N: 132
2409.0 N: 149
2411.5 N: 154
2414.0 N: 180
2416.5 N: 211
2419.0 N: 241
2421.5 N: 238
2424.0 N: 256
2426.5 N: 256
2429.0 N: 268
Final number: 332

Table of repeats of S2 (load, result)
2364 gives 236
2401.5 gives 123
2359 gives 220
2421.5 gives 238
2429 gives 268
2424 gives 256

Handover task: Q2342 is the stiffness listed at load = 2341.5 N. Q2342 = 239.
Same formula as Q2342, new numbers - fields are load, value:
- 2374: 282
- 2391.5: 181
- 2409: 149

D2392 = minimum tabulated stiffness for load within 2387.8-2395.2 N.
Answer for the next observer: 163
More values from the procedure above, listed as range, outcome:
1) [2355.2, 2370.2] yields 218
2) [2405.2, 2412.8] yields 132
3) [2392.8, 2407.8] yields 123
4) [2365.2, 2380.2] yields 238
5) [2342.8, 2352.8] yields 215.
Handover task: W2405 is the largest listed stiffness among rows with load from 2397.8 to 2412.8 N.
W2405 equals 154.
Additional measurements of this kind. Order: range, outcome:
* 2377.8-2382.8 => 307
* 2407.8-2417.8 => 211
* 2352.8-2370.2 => 265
